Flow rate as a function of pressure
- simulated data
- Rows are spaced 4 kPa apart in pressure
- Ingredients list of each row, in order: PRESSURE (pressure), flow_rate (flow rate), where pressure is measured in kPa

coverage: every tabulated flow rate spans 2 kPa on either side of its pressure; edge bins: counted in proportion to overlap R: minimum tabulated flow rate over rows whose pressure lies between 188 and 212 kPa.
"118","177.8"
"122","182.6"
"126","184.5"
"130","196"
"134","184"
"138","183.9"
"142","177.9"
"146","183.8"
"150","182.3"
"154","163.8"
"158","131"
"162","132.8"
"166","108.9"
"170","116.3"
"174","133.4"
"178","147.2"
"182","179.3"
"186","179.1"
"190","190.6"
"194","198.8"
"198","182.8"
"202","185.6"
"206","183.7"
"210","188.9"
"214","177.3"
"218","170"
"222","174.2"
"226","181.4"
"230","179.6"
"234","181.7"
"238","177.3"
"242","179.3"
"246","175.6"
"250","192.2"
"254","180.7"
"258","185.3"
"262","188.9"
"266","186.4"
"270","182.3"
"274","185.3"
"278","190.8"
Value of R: 182.8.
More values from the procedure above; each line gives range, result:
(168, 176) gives 116.3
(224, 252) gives 175.6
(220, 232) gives 174.2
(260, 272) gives 182.3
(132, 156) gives 163.8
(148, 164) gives 131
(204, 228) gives 170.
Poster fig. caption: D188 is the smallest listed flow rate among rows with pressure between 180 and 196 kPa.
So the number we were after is 179.1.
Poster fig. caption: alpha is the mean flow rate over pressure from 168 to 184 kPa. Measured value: 144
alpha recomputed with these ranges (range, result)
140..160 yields 168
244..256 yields 183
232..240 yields 180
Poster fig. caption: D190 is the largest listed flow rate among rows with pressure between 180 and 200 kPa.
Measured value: 198.8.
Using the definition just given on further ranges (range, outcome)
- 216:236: 181.7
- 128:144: 196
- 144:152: 183.8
